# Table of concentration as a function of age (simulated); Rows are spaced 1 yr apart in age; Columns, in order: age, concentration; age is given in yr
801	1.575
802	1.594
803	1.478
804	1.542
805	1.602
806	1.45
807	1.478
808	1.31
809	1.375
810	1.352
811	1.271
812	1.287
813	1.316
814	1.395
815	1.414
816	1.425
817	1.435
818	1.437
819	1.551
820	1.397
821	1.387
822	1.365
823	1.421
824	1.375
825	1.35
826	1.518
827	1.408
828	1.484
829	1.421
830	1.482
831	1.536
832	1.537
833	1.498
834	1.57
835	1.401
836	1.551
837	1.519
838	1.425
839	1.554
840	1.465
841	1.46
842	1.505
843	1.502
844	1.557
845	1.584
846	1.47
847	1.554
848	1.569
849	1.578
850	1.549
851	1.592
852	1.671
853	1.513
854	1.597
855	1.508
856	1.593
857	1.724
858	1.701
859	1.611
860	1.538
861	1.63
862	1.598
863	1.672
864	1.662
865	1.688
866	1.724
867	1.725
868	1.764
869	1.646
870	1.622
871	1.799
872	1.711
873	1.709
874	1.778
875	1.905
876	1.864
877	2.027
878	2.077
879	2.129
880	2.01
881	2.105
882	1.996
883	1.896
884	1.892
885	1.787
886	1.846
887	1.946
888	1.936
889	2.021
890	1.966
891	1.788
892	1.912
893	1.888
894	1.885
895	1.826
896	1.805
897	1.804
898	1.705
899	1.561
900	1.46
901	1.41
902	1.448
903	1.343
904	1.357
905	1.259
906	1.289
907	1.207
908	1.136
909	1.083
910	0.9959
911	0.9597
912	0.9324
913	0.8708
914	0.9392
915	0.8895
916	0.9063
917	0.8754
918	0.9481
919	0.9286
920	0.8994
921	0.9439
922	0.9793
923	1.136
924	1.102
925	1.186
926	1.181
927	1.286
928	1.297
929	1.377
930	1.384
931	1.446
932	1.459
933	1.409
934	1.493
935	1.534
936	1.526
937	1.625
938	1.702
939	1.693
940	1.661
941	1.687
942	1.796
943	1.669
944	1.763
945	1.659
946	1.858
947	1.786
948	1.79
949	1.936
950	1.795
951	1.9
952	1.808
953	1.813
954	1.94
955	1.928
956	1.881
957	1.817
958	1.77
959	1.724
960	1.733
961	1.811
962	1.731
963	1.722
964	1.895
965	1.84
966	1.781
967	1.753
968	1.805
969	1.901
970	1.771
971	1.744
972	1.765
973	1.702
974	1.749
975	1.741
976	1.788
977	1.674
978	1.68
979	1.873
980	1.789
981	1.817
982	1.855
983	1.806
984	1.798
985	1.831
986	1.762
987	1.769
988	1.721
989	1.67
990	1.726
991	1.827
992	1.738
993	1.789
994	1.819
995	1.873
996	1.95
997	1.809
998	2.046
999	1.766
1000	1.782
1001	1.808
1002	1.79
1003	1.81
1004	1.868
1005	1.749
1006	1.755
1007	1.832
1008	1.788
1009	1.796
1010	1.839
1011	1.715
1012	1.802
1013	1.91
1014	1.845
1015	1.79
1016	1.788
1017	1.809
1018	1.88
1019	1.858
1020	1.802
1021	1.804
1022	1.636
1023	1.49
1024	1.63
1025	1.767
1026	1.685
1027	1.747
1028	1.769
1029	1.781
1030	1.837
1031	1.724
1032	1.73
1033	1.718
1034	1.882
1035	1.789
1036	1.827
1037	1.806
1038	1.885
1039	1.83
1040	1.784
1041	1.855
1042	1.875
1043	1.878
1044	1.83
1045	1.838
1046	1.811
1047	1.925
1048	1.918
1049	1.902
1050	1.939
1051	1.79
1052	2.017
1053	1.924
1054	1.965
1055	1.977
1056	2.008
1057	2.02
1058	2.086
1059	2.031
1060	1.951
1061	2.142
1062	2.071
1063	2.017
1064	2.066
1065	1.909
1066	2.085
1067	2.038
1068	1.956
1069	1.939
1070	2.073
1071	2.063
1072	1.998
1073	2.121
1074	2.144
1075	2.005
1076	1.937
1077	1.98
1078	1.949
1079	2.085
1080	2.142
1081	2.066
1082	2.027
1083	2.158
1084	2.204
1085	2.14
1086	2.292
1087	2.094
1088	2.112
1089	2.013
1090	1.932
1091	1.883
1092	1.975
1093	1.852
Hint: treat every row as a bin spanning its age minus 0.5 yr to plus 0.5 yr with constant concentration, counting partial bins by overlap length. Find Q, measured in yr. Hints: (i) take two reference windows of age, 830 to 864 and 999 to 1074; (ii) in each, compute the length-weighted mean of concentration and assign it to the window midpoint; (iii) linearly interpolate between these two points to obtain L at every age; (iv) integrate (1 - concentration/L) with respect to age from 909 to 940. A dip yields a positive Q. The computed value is 8.9 yr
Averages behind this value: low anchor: 1.56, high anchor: 1.87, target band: 1.2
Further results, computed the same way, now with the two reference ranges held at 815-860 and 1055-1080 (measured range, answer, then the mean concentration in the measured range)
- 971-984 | 0.4 yr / 1.77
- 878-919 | 2.8 yr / 1.52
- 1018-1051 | 2.6 yr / 1.8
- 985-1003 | 0.6 yr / 1.8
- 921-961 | 3.4 yr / 1.6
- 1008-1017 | 0.4 yr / 1.81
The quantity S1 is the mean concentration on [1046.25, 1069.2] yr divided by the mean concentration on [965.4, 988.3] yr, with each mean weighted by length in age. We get 1.1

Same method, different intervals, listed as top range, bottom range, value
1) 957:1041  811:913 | 1.13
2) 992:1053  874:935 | 1.23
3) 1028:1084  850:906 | 1.12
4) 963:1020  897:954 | 1.30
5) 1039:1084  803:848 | 1.36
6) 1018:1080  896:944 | 1.46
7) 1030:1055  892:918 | 1.41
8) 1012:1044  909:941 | 1.47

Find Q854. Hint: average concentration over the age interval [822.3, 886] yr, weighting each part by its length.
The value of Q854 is 1.64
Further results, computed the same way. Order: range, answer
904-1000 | 1.57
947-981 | 1.8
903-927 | 1.05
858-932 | 1.52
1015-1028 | 1.74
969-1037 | 1.78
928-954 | 1.66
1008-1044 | 1.79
